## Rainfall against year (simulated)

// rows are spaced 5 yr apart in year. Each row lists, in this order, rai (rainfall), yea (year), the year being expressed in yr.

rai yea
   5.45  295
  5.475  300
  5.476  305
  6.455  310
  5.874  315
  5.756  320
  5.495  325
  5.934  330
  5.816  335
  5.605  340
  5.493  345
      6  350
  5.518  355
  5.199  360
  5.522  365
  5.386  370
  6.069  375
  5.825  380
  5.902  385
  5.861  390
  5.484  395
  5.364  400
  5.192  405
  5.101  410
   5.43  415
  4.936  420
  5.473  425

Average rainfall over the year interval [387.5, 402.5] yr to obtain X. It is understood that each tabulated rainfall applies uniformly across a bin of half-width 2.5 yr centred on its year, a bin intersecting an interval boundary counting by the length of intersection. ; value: 5.57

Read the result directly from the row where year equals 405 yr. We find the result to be 5.192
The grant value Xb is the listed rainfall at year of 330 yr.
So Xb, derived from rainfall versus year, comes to 5.934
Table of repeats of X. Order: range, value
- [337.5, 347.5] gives 5.55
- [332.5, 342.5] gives 5.71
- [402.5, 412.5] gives 5.15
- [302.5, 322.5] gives 5.89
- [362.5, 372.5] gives 5.45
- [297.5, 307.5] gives 5.48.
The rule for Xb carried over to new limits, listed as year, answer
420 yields 4.936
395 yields 5.484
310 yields 6.455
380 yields 5.825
